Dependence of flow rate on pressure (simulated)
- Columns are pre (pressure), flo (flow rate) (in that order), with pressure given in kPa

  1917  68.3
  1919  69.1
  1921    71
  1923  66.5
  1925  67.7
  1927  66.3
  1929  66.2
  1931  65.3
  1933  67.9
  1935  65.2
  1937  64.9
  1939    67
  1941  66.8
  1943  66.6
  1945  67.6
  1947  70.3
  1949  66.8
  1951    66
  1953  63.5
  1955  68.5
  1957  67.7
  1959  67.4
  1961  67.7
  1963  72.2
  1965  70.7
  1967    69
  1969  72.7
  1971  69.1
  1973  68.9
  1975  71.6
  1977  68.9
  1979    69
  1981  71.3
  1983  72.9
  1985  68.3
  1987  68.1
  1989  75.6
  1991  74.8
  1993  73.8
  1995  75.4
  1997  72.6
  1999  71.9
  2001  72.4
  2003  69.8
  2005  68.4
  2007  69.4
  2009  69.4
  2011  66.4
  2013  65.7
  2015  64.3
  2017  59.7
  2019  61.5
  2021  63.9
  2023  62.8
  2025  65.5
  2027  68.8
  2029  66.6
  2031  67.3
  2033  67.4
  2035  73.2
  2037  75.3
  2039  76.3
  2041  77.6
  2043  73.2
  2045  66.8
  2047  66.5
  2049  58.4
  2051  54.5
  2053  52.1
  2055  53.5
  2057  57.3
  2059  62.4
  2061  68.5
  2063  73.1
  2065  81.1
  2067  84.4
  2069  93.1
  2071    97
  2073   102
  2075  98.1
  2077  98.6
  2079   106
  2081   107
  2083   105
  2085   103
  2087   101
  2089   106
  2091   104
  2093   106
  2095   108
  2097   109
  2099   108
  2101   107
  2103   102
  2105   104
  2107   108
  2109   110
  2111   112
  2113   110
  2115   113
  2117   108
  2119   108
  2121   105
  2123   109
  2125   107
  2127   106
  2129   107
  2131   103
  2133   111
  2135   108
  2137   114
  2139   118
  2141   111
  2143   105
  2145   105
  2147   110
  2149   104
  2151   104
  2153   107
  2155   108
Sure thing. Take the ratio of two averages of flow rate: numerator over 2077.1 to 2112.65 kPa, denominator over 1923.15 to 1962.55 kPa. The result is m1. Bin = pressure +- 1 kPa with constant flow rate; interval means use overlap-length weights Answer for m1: 1.59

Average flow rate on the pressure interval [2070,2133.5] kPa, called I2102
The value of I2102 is 106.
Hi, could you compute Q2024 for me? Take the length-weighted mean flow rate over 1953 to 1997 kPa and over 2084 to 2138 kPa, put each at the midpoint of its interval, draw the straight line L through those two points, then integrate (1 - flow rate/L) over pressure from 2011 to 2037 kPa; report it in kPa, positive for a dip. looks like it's 5.5 kPa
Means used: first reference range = 70.5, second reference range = 107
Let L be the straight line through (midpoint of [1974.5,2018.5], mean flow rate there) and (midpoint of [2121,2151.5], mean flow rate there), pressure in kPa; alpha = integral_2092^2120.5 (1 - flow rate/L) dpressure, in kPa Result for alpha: -2.33 kPa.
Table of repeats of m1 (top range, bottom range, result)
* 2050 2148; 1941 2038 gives 1.43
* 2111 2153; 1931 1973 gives 1.60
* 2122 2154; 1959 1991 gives 1.53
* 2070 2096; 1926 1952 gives 1.55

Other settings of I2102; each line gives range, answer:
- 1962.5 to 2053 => 68.9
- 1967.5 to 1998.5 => 71.5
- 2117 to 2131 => 107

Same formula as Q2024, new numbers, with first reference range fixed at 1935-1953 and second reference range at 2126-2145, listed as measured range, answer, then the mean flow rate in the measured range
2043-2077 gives 6.9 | 73.8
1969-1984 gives 0.7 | 70.4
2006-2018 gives 2.3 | 65.8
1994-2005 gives 1.0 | 72.1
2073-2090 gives -1.0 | 103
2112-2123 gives -0.4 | 109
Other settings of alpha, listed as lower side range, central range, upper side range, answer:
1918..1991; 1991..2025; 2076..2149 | 5.6 kPa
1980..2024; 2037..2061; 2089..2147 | 5.8 kPa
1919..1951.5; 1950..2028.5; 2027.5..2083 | 2.7 kPa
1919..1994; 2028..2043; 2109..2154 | 2.5 kPa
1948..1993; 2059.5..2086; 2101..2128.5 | 1.1 kPa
